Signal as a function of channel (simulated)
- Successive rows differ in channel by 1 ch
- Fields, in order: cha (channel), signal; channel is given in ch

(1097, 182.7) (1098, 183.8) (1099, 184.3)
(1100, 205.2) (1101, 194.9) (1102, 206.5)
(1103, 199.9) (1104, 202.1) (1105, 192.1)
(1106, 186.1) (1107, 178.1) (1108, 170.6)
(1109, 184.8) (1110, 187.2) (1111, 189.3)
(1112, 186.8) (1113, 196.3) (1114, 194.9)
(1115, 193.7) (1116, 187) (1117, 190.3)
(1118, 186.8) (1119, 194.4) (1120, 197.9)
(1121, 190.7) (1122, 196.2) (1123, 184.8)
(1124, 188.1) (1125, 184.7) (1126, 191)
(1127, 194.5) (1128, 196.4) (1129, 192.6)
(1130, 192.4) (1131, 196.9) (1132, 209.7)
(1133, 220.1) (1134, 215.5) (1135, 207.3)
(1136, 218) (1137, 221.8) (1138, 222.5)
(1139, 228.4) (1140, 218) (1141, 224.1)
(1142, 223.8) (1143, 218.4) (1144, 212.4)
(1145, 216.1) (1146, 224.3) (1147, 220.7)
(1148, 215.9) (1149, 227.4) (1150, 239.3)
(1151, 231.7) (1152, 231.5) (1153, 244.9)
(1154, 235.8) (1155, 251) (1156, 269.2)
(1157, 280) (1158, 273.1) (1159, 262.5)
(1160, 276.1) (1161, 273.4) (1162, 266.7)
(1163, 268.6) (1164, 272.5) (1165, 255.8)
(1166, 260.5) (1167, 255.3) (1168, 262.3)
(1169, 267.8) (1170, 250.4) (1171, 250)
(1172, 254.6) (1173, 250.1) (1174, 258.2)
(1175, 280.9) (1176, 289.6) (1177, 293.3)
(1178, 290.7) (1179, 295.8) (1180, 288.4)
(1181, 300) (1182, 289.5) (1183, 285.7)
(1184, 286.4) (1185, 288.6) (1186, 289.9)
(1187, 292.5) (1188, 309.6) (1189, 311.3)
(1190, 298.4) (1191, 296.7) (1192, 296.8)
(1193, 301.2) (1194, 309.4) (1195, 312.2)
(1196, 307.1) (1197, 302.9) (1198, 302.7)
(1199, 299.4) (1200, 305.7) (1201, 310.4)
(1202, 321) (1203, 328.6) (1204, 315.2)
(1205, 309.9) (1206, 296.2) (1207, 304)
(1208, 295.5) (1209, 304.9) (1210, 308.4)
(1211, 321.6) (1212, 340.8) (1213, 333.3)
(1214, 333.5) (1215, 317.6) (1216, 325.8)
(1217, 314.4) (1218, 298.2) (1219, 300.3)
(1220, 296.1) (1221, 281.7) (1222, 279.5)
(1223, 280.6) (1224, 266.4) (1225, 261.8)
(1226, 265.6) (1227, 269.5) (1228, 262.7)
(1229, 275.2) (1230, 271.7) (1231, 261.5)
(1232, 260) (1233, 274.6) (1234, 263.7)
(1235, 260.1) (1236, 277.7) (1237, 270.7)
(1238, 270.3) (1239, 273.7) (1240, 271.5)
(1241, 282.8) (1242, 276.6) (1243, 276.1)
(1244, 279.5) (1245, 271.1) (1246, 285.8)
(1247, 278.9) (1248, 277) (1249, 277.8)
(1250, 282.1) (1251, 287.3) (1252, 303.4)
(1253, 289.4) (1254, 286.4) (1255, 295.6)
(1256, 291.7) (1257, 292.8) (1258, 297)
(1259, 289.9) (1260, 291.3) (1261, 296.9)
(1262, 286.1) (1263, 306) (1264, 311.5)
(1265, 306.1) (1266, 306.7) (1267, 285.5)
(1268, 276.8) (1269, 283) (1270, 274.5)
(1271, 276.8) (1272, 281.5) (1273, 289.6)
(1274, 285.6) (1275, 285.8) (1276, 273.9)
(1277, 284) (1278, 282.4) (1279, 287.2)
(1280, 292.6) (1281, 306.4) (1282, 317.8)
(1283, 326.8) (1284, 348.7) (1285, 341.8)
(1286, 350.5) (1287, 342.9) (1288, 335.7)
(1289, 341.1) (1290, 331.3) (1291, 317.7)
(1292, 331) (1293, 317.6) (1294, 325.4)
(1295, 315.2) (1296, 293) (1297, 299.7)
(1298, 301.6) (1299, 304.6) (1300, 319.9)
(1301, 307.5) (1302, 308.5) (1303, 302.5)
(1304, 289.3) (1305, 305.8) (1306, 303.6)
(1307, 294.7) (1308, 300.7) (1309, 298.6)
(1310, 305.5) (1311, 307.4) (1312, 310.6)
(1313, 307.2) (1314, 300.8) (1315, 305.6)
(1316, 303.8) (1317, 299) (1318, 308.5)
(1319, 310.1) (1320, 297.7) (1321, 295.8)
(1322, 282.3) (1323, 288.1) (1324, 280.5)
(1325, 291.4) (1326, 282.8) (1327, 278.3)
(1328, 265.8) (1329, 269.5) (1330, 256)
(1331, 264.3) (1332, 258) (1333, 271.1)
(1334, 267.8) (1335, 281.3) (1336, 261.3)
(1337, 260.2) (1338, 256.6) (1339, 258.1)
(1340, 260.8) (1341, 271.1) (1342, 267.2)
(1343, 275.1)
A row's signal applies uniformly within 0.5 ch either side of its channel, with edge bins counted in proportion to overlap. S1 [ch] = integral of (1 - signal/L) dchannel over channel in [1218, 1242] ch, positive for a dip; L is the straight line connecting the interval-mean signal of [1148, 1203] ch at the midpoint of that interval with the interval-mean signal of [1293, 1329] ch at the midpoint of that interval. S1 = 1.1 ch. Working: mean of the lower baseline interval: 278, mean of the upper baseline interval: 300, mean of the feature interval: 274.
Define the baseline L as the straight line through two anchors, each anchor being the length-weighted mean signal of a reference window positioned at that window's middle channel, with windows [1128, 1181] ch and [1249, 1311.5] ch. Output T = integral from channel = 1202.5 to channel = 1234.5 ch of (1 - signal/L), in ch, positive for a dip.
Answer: -2.4 ch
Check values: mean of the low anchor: 244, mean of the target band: 294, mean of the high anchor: 303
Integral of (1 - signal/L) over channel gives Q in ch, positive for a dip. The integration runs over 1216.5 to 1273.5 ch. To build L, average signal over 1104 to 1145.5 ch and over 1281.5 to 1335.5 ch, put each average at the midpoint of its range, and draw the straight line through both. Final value -3.3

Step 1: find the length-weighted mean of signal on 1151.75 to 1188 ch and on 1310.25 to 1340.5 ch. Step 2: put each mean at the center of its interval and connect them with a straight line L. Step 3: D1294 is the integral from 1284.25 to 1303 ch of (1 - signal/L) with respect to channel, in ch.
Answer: -2.7 ch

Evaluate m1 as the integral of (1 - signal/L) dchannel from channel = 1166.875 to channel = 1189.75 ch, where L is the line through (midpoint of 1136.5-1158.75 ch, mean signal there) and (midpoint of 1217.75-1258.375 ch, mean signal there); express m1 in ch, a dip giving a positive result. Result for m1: -2.9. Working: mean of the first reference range 234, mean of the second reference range 278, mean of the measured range 281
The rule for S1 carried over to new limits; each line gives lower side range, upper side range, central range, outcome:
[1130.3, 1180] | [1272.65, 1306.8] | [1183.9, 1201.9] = -2.6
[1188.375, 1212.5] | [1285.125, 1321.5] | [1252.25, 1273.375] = 1.3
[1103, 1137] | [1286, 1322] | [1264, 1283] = 0.0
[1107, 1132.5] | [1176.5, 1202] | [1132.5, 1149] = 0.3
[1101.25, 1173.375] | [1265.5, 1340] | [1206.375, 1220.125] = -3.2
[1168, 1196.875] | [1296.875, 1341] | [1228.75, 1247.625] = 1.0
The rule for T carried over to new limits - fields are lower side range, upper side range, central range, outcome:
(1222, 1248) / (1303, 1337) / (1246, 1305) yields -4.5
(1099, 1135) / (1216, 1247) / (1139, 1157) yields -1.2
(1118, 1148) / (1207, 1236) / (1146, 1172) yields -2.4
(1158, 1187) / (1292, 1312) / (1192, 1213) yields -2.1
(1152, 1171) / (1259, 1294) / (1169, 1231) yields -4.1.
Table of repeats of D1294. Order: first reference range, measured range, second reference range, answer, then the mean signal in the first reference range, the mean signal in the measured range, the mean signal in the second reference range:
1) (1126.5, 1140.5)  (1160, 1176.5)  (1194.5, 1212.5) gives -0.3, 210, 264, 310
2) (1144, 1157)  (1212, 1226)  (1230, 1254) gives -1.8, 235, 299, 276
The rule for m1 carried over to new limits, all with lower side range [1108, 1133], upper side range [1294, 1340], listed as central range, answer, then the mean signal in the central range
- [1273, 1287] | -1.8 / 307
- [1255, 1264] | -1.1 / 295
